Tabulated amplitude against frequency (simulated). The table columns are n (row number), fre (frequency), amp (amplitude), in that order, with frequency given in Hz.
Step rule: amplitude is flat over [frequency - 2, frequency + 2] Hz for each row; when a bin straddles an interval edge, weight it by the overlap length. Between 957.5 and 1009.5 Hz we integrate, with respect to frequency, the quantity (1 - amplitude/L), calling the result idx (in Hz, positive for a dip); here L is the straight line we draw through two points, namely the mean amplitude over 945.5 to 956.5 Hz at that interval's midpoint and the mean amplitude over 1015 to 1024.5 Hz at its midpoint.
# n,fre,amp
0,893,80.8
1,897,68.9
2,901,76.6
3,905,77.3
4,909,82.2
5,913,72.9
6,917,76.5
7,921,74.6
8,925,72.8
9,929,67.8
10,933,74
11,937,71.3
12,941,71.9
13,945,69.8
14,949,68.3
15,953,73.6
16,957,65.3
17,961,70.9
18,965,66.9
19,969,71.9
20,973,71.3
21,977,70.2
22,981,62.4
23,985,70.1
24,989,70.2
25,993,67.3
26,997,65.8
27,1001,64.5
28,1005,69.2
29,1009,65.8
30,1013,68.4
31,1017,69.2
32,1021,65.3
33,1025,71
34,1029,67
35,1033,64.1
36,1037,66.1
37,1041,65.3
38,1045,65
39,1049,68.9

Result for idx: 0.6 Hz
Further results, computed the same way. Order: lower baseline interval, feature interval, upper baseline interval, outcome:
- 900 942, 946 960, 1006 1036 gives 0.6 Hz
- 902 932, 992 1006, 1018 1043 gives 0.5 Hz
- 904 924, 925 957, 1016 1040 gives 1.5 Hz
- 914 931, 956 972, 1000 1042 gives 0.3 Hz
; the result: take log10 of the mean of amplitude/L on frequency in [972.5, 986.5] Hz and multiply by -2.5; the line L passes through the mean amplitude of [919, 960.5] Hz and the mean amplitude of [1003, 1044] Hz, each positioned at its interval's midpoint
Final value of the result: 0.02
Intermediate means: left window 70.9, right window 67.1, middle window 68.1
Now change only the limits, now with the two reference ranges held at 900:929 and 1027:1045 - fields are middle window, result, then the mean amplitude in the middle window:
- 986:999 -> 0.02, 67.9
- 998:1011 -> 0.03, 66.4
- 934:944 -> 0.03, 71.7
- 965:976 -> 0.00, 70.6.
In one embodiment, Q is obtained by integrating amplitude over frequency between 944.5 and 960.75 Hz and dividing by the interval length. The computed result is 69.4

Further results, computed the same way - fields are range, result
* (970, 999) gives 68.3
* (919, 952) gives 71.4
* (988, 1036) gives 67.2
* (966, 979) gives 70.8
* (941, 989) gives 69.3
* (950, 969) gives 69.4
